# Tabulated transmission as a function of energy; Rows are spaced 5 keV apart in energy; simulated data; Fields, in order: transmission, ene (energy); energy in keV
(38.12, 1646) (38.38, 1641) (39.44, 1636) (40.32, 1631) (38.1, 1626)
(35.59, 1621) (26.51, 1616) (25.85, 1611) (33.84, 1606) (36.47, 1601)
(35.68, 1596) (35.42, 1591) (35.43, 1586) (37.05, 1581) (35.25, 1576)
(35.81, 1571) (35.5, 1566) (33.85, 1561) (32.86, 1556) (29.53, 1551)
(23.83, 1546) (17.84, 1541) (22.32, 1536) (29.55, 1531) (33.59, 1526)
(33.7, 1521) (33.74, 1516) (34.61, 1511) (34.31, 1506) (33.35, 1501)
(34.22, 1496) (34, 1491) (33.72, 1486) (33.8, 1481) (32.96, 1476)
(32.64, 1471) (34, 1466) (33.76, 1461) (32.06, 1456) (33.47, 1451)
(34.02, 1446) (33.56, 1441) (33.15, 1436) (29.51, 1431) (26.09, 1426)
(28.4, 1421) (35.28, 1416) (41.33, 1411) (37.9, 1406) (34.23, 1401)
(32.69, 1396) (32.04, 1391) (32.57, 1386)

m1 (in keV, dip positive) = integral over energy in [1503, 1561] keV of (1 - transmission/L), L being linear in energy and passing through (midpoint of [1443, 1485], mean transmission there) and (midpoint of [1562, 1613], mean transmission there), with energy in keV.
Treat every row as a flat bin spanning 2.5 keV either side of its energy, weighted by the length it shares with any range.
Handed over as 7.21 keV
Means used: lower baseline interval 33.4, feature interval 29.8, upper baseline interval 34.7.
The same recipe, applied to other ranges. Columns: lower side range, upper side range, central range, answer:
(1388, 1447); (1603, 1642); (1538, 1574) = 4.5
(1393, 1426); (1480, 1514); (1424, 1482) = 2.9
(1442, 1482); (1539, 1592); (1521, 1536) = 1.0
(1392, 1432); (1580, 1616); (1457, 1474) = 0.0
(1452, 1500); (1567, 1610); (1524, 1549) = 6.6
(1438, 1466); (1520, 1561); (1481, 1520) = -4.5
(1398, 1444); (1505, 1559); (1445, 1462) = -0.6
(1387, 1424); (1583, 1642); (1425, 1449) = 2.0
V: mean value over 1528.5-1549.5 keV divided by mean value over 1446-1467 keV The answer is 0.71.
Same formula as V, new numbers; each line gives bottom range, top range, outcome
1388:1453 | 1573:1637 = 1.05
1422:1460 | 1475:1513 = 1.07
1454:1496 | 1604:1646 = 1.05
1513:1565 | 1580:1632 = 1.17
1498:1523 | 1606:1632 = 0.97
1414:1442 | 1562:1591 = 1.16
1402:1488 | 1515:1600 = 0.96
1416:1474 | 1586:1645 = 1.10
